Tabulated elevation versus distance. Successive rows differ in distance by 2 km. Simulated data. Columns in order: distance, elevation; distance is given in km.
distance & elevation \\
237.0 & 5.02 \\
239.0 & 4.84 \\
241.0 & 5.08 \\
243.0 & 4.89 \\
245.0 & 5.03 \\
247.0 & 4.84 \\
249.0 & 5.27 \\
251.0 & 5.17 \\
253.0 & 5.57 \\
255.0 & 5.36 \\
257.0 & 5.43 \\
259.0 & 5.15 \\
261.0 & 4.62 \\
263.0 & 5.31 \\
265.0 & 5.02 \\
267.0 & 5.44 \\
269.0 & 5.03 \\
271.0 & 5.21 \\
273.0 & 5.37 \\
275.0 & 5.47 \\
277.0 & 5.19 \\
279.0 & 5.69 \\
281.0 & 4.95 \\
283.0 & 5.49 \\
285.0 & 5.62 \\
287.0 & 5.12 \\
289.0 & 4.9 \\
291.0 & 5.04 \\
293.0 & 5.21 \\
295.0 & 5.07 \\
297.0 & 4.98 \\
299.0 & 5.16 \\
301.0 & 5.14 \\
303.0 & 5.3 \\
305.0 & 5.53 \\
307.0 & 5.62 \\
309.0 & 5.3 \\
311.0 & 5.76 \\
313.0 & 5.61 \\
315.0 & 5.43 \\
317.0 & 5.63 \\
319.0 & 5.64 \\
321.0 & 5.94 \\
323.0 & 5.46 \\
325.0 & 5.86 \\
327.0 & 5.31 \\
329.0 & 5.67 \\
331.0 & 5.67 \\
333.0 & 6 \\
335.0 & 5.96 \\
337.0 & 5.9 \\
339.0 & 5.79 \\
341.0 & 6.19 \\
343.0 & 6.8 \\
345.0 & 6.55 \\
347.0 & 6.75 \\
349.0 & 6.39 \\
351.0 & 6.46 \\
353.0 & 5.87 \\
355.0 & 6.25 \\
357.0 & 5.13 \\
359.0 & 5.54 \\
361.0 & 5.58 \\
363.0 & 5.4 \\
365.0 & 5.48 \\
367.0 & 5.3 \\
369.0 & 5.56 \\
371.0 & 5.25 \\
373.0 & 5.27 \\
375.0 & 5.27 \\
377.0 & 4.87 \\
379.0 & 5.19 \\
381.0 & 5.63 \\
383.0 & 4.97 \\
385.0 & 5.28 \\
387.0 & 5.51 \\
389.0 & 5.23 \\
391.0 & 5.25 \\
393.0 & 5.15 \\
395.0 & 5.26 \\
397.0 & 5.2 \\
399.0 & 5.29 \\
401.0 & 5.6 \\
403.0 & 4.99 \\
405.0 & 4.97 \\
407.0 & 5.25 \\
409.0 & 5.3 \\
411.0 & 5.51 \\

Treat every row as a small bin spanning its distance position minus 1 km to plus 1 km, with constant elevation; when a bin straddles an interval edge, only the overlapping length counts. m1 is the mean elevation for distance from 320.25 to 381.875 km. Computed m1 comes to 5.75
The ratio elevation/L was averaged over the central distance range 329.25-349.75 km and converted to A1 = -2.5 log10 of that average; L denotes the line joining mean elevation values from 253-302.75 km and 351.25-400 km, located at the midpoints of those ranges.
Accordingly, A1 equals -0.16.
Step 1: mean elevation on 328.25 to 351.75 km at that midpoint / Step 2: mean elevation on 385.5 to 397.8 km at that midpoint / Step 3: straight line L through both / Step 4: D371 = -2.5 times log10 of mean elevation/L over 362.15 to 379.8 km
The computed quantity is 0.07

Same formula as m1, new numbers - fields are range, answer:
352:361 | 5.68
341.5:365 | 6.04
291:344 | 5.6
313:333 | 5.64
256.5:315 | 5.27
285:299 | 5.1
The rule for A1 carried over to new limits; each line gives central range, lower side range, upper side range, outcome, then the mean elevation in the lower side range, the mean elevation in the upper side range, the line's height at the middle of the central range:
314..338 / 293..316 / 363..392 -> -0.07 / 5.35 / 5.29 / 5.33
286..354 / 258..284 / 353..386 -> -0.07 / 5.23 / 5.39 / 5.31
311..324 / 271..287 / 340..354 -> 0.06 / 5.37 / 6.43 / 5.97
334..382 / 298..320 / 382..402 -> -0.08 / 5.47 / 5.27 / 5.35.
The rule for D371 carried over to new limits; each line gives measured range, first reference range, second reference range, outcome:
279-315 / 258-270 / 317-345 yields 0.04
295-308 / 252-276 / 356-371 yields 0.01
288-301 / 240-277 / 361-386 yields 0.03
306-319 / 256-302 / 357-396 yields -0.07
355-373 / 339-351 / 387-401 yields 0.11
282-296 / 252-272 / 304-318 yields 0.04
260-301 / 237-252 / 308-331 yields 0.02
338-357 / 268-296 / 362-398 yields -0.19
